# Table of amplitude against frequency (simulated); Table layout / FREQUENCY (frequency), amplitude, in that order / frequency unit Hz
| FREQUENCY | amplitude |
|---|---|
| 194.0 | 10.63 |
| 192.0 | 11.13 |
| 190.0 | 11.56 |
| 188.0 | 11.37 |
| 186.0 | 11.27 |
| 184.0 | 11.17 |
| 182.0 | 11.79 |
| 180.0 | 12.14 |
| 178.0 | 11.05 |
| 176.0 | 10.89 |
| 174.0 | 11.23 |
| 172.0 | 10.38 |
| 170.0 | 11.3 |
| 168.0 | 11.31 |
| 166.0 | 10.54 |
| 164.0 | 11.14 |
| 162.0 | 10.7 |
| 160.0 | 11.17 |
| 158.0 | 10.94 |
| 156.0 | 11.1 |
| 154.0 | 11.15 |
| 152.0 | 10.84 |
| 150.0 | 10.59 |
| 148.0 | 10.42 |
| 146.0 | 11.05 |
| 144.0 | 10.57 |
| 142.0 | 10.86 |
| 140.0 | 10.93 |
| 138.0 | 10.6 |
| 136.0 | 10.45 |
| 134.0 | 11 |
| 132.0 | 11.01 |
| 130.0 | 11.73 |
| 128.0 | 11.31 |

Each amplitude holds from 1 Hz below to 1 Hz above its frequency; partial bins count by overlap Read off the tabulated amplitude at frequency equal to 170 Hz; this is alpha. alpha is 11.3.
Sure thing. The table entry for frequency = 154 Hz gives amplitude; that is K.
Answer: 11.15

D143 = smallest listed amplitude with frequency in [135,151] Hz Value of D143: 10.42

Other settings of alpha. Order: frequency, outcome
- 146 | 11.05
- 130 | 11.73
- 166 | 10.54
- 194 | 10.63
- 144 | 10.57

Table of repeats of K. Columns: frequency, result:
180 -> 12.14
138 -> 10.6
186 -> 11.27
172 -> 10.38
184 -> 11.17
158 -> 10.94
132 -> 11.01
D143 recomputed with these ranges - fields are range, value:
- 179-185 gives 11.17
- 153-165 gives 10.7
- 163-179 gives 10.38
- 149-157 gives 10.59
